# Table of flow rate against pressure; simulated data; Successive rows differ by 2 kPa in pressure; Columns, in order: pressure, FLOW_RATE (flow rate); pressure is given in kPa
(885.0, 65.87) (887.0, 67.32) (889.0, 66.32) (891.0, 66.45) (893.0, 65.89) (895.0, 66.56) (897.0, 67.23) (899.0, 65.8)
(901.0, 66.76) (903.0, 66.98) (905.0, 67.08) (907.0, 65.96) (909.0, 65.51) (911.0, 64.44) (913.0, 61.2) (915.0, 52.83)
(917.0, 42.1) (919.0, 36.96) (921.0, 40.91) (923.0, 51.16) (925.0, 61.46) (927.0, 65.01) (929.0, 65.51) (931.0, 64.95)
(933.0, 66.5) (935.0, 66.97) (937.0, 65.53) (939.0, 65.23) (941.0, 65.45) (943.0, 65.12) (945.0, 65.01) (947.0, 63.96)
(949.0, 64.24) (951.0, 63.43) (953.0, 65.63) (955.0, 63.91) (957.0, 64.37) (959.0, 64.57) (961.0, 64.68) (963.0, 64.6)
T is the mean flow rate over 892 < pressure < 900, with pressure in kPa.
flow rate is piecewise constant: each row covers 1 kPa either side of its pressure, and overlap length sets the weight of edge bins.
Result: 66.4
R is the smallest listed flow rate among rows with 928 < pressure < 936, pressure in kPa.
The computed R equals 64.95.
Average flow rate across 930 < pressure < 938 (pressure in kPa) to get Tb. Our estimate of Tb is 66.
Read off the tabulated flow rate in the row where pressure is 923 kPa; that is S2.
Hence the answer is 51.16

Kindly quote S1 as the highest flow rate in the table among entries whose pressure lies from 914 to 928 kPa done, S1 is 65.01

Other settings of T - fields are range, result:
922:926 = 56.3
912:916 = 57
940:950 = 64.8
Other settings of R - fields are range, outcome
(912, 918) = 42.1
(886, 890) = 66.32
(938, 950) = 63.96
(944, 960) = 63.43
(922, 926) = 51.16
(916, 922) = 36.96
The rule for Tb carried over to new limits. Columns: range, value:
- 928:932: 65.2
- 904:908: 66.5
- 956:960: 64.5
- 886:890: 66.8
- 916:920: 39.5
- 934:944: 65.7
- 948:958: 64.3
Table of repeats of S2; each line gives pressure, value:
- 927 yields 65.01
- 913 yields 61.2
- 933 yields 66.5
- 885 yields 65.87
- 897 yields 67.23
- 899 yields 65.8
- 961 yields 64.68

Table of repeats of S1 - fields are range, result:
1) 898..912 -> 67.08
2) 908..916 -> 65.51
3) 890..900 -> 67.23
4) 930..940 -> 66.97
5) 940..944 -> 65.45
